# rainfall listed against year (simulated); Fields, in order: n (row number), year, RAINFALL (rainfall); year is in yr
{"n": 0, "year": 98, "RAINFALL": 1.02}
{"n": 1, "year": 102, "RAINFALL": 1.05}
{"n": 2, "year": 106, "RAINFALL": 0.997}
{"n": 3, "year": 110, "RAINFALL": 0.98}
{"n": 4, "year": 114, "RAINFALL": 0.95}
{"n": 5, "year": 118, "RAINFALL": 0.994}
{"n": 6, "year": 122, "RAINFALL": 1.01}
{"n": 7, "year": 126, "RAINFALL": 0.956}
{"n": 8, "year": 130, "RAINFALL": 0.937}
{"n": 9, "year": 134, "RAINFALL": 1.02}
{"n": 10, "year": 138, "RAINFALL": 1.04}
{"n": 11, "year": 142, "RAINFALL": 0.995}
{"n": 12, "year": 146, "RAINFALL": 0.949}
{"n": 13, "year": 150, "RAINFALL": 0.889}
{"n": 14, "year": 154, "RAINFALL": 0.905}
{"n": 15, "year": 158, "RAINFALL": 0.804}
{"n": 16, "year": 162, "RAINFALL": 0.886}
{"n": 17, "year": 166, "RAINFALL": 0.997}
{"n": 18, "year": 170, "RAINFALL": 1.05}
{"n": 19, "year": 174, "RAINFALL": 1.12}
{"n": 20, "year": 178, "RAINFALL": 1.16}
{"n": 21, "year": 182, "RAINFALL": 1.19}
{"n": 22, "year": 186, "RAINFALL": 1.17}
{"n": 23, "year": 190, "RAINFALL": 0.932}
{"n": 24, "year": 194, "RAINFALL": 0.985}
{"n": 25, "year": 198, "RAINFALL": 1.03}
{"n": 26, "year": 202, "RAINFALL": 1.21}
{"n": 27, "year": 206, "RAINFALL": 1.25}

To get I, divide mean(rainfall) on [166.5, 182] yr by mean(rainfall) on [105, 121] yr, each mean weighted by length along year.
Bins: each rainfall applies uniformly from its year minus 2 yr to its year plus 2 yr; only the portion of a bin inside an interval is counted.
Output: 1.1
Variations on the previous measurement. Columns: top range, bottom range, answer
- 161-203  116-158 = 1.11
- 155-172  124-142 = 0.94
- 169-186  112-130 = 1.17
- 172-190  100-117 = 1.14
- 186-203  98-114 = 1.04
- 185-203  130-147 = 1.06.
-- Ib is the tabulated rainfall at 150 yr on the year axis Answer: 0.889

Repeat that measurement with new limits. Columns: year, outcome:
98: 1.02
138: 1.04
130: 0.937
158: 0.804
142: 0.995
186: 1.17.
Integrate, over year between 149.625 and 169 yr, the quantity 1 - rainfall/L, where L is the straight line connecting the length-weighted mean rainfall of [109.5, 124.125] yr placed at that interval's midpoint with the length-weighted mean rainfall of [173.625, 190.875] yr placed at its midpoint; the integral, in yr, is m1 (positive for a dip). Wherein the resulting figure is 3.1 yr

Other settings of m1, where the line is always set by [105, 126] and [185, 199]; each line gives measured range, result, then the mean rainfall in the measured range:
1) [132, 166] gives 2.0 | 0.94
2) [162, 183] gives -1.4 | 1.08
